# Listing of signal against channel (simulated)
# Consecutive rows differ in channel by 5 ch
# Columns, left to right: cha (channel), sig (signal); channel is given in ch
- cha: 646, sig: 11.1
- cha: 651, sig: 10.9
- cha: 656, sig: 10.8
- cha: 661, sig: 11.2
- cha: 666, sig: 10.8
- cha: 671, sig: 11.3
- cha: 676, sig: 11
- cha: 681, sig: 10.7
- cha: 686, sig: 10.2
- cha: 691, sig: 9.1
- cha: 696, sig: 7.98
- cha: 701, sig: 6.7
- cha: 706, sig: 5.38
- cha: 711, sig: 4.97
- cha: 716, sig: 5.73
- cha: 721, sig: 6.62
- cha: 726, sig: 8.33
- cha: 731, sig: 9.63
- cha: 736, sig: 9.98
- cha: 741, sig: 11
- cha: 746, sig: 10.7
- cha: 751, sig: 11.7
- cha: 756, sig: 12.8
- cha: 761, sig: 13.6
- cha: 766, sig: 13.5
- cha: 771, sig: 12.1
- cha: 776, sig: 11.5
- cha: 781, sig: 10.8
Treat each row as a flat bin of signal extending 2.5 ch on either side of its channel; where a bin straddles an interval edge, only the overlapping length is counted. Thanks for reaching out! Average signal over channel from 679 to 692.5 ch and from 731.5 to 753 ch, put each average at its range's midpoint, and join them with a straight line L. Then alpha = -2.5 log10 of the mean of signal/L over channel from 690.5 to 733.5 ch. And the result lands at 0.41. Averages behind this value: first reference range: 10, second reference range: 10.7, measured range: 7.07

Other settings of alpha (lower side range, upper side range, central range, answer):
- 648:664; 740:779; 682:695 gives 0.18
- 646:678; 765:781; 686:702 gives 0.32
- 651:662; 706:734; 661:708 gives -0.01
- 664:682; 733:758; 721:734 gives 0.28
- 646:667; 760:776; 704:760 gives 0.34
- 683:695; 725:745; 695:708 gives 0.41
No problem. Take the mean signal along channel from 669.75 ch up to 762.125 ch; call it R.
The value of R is 9.25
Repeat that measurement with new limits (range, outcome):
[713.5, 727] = 6.73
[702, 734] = 6.82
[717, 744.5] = 8.99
